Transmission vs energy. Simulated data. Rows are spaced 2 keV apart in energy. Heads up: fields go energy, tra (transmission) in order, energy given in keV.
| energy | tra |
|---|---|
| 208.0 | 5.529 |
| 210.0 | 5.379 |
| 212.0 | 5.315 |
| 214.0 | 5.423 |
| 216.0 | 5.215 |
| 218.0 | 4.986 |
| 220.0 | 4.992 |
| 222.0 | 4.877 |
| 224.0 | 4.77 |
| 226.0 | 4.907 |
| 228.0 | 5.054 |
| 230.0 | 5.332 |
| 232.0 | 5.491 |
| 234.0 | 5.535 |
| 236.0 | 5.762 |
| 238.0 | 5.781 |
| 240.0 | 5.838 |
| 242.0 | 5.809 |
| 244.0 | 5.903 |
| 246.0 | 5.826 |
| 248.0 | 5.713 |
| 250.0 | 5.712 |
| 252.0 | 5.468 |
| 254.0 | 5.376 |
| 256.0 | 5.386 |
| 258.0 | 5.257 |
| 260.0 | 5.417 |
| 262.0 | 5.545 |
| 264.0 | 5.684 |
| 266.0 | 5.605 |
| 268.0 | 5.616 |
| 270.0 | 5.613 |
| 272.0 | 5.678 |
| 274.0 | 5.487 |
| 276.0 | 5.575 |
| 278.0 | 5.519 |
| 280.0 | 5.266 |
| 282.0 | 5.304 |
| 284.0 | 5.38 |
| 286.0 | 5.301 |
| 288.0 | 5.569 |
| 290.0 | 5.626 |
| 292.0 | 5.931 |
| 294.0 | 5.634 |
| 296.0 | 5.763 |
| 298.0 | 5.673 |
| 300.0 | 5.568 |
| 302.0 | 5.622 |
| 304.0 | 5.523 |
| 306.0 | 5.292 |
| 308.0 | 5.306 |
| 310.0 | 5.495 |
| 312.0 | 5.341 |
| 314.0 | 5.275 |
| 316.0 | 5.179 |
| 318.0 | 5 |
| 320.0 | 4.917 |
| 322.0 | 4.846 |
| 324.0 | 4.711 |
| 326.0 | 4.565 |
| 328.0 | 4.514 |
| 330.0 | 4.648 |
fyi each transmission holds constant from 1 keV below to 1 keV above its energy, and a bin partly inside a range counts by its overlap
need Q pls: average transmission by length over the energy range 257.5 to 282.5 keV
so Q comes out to 5.51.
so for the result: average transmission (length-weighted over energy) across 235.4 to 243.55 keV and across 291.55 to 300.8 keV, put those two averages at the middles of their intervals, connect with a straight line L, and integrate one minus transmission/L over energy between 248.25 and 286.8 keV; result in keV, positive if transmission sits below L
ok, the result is 1.8 keV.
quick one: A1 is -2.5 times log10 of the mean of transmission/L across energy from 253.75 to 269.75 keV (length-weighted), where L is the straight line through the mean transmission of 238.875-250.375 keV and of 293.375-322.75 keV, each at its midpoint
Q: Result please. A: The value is 0.04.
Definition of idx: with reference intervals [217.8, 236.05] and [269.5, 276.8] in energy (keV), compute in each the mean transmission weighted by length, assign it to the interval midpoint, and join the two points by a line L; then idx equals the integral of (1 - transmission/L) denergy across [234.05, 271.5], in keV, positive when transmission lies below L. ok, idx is -1.6 keV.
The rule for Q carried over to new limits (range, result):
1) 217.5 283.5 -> 5.46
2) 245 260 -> 5.53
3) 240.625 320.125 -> 5.51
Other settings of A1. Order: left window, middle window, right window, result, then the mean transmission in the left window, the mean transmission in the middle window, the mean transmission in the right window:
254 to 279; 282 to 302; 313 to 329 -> -0.07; 5.53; 5.59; 4.88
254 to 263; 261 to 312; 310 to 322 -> -0.05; 5.4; 5.54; 5.15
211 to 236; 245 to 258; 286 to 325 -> -0.06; 5.18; 5.56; 5.38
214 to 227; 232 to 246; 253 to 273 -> -0.11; 4.99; 5.76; 5.52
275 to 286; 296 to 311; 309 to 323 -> -0.06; 5.4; 5.51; 5.15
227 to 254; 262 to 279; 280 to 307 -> 0.00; 5.62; 5.59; 5.54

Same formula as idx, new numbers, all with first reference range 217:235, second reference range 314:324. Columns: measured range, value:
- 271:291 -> -1.7 keV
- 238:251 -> -1.8 keV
